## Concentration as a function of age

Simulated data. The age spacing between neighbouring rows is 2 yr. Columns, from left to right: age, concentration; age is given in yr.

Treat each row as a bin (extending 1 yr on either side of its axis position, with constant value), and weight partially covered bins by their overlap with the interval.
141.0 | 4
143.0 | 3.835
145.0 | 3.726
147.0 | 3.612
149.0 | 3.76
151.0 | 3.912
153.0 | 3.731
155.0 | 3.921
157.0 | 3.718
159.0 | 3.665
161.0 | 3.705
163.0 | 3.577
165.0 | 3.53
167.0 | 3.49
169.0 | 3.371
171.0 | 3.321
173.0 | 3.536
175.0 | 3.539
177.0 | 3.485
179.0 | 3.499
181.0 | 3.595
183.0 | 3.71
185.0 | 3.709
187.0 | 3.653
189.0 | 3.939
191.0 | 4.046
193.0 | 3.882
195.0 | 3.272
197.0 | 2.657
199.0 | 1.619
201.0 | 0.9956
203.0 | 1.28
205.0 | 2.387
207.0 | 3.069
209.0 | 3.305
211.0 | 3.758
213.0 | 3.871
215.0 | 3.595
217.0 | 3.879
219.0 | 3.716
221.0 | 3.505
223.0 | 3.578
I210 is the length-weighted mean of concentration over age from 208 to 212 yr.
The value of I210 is 3.53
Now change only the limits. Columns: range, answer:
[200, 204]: 1.14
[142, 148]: 3.72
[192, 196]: 3.58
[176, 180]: 3.49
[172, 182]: 3.53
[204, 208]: 2.73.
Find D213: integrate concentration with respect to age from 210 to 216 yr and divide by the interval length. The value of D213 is 3.74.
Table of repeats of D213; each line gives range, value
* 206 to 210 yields 3.19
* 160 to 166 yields 3.6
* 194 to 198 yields 2.96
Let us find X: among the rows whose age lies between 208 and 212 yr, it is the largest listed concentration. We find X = 3.758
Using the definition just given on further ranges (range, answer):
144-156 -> 3.921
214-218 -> 3.879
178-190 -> 3.939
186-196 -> 4.046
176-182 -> 3.595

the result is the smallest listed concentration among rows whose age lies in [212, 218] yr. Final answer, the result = 3.595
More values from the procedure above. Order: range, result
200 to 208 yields 0.9956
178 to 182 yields 3.499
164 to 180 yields 3.321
